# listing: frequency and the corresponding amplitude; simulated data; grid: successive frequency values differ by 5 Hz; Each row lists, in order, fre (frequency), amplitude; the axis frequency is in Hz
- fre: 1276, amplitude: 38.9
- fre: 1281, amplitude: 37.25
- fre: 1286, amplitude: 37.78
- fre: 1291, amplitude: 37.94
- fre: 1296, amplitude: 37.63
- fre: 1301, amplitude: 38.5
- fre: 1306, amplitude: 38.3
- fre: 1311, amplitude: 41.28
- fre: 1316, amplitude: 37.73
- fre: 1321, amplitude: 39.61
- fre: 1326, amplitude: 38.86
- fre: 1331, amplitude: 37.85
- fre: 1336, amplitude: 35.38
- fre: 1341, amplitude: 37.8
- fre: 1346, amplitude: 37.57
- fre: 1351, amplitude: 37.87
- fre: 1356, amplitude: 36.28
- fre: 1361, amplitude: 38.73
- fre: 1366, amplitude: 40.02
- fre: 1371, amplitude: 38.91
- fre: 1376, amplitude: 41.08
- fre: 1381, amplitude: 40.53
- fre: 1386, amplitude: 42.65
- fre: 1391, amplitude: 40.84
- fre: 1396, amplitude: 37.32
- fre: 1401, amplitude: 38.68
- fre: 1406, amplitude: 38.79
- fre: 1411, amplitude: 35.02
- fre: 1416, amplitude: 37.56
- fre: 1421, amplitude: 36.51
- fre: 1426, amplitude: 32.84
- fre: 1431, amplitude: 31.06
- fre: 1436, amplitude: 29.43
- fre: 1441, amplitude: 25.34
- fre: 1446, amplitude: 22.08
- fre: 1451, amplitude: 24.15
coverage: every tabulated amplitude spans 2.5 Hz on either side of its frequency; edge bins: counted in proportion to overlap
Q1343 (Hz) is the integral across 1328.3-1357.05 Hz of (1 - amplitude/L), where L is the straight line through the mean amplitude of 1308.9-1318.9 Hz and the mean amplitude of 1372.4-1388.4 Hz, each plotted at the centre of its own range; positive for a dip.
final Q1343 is 2.17 Hz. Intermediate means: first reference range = 39.4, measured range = 37.2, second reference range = 41.2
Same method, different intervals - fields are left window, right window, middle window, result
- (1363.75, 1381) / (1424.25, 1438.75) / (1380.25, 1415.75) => -2.8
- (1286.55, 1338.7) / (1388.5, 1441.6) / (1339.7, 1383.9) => -2.4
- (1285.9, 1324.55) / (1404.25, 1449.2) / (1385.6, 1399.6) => -2.5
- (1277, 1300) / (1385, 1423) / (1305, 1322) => -0.6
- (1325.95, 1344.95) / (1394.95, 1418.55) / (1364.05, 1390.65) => -2.3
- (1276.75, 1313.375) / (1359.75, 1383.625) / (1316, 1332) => 0.1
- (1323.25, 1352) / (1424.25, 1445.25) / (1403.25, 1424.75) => -4.2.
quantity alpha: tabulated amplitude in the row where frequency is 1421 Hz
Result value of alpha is 36.51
